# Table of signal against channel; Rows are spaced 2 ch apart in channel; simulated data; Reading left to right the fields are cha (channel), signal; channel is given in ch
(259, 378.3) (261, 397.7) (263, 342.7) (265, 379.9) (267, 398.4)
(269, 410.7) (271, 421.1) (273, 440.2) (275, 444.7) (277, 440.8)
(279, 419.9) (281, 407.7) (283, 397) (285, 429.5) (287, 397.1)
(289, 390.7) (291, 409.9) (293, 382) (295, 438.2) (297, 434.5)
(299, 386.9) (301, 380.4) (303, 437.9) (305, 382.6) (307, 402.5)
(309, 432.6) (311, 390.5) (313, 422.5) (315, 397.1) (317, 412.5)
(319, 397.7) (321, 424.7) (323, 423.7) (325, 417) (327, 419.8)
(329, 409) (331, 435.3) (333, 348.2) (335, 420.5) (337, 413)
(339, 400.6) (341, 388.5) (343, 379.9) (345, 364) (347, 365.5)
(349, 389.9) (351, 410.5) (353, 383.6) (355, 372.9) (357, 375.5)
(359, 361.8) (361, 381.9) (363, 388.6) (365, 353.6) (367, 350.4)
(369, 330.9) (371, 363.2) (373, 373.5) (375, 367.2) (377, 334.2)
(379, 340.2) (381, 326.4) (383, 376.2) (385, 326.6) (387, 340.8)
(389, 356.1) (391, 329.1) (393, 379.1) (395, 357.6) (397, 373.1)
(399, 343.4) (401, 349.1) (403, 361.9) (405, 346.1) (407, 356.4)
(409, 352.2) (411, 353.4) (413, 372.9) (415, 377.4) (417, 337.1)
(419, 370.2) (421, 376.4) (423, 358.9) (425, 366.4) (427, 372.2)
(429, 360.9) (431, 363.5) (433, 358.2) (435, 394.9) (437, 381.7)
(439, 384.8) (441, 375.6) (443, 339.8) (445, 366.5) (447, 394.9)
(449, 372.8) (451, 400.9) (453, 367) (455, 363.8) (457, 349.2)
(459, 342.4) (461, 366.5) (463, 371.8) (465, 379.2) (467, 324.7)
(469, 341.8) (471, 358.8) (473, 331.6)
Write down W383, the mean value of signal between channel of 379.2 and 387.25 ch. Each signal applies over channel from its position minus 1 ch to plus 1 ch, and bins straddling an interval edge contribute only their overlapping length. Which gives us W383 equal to 342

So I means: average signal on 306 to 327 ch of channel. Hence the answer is 412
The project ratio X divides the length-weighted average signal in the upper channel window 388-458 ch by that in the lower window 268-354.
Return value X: 0.9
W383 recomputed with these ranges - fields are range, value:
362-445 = 359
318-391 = 377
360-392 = 352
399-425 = 359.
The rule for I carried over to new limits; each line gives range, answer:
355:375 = 365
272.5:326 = 412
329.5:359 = 389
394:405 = 356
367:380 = 351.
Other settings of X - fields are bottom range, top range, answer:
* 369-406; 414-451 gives 1.05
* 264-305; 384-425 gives 0.87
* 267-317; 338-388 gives 0.89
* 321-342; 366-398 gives 0.86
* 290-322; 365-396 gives 0.86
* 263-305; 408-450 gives 0.90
